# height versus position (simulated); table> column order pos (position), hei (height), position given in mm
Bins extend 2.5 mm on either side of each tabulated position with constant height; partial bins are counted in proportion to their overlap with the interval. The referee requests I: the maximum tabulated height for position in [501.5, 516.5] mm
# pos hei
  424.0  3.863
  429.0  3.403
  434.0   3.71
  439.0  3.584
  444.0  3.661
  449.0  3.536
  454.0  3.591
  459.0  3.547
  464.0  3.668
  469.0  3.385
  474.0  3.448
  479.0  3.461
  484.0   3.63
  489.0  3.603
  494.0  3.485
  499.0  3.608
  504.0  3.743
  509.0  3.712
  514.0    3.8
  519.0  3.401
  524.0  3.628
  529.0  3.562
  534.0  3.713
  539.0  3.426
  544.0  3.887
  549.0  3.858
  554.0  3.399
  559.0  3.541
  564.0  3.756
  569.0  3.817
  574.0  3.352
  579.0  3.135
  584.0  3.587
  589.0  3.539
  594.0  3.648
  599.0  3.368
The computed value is 3.8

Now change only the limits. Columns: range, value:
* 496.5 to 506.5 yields 3.743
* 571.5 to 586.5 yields 3.587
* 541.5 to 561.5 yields 3.887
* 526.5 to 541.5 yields 3.713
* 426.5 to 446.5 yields 3.71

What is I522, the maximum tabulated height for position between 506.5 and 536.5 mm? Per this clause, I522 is 3.8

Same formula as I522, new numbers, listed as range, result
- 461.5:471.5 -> 3.668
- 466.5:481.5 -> 3.461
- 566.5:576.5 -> 3.817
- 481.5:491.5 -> 3.63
